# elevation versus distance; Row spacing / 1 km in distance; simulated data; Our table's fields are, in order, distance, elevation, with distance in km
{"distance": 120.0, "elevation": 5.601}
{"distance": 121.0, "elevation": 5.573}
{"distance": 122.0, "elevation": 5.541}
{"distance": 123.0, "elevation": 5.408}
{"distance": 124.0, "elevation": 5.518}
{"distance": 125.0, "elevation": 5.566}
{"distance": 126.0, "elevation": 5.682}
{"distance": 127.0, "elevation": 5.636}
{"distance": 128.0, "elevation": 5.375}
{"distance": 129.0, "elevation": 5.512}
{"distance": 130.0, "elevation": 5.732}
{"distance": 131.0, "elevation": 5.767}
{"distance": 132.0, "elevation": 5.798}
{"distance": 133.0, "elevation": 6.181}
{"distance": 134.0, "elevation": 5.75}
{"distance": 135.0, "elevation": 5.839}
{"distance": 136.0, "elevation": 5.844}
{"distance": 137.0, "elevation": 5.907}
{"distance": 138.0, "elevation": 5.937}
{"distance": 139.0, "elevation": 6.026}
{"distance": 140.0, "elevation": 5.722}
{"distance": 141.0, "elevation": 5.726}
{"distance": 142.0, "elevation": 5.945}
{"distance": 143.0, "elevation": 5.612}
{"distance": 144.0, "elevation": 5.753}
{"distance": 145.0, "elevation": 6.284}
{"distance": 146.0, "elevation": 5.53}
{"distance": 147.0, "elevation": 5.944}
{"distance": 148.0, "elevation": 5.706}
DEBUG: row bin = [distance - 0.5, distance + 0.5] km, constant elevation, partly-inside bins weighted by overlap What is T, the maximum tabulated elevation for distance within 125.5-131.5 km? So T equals 5.767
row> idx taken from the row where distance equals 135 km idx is 5.839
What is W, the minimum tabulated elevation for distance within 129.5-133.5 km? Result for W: 5.732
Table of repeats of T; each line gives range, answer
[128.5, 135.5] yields 6.181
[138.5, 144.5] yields 6.026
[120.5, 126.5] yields 5.682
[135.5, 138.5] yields 5.937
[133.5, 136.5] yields 5.844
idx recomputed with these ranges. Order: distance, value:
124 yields 5.518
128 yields 5.375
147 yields 5.944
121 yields 5.573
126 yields 5.682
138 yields 5.937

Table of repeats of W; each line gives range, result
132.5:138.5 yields 5.75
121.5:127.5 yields 5.408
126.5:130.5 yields 5.375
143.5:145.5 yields 5.753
